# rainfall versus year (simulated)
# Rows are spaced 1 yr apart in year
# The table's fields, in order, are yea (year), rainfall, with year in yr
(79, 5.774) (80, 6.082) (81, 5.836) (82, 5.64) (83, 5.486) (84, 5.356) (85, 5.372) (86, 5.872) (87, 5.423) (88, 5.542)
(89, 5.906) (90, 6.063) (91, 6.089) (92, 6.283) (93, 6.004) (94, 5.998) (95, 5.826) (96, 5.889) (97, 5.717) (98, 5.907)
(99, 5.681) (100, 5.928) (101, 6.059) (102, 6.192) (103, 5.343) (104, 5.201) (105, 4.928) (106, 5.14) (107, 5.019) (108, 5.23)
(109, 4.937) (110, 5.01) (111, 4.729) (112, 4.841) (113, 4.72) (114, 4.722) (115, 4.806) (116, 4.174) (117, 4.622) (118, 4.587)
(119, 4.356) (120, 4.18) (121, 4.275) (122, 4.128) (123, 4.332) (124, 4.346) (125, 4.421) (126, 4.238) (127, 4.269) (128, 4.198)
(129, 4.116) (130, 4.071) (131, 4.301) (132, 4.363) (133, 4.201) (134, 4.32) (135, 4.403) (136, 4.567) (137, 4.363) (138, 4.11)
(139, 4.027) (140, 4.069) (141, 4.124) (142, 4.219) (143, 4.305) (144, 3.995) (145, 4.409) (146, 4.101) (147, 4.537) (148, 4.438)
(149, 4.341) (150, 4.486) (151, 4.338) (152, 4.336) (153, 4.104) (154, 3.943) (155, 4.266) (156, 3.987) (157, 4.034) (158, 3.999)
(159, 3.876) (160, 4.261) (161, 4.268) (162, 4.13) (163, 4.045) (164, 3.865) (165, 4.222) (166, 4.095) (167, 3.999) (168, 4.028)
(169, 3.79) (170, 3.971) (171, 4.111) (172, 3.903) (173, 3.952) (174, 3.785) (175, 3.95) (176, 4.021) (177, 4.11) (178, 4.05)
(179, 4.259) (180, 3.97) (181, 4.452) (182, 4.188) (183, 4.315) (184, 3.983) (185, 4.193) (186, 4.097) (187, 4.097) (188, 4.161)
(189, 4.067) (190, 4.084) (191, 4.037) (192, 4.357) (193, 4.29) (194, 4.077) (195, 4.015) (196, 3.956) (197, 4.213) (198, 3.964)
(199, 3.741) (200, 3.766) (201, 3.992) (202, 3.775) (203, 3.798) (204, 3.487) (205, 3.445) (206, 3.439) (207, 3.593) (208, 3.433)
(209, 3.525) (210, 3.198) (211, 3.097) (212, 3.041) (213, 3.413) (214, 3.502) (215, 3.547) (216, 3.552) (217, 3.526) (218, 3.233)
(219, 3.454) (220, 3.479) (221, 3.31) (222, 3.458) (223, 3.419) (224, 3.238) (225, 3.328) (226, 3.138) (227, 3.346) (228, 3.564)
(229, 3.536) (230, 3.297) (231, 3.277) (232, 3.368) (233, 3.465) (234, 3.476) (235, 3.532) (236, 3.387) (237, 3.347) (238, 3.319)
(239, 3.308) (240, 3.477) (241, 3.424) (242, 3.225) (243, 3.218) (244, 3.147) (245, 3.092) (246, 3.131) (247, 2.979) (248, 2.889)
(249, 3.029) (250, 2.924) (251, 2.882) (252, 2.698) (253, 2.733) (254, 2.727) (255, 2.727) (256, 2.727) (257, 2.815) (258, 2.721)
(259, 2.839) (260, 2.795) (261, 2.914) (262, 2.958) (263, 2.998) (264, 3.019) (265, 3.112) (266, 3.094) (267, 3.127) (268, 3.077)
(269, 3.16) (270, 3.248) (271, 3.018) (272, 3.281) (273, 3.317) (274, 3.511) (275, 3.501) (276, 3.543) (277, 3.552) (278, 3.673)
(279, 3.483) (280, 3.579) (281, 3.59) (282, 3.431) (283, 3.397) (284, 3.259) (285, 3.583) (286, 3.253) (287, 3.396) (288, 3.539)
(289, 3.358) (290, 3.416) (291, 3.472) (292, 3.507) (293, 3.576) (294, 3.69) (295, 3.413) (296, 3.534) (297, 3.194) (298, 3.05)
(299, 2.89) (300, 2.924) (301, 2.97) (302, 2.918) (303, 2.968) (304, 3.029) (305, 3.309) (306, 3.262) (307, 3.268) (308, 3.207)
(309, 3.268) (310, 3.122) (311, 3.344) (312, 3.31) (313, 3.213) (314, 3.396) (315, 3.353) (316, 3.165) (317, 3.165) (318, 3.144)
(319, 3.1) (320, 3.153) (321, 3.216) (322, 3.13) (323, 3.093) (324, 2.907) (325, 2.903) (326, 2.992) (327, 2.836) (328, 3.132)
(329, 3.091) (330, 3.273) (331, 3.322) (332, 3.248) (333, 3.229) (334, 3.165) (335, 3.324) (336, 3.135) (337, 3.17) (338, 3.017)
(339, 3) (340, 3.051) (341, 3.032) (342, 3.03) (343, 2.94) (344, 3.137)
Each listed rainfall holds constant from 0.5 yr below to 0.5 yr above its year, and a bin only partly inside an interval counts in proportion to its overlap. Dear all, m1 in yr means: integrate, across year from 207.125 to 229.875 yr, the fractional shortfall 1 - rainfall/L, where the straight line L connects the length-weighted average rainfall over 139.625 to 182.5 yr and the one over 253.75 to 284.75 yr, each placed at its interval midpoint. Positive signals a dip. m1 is 1.5 yr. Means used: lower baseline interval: 4.12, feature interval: 3.38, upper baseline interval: 3.17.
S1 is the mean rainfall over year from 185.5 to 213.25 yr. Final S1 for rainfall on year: 3.79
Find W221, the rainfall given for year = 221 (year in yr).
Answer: 3.31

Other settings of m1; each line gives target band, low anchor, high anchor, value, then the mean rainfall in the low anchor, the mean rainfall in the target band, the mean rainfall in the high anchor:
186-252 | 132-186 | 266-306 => 4.6 yr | 4.15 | 3.5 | 3.32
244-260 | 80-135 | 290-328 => 3.7 yr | 5.08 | 2.87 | 3.19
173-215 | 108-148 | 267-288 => 0.8 yr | 4.38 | 3.87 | 3.39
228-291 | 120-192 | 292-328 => 5.1 yr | 4.16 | 3.21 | 3.18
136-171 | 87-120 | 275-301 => 4.8 yr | 5.34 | 4.15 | 3.41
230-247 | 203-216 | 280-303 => 0.4 yr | 3.41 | 3.31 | 3.33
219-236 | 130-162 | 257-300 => 1.2 yr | 4.22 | 3.39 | 3.28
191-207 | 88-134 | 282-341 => 1.3 yr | 5.01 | 3.88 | 3.21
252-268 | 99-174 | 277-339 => 3.1 yr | 4.41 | 2.89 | 3.25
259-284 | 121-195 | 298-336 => 1.3 yr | 4.16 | 3.26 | 3.14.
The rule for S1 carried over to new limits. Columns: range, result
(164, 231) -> 3.78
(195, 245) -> 3.47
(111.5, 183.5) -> 4.22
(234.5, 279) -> 3.12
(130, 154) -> 4.27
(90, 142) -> 4.86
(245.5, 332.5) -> 3.17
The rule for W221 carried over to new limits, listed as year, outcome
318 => 3.144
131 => 4.301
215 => 3.547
